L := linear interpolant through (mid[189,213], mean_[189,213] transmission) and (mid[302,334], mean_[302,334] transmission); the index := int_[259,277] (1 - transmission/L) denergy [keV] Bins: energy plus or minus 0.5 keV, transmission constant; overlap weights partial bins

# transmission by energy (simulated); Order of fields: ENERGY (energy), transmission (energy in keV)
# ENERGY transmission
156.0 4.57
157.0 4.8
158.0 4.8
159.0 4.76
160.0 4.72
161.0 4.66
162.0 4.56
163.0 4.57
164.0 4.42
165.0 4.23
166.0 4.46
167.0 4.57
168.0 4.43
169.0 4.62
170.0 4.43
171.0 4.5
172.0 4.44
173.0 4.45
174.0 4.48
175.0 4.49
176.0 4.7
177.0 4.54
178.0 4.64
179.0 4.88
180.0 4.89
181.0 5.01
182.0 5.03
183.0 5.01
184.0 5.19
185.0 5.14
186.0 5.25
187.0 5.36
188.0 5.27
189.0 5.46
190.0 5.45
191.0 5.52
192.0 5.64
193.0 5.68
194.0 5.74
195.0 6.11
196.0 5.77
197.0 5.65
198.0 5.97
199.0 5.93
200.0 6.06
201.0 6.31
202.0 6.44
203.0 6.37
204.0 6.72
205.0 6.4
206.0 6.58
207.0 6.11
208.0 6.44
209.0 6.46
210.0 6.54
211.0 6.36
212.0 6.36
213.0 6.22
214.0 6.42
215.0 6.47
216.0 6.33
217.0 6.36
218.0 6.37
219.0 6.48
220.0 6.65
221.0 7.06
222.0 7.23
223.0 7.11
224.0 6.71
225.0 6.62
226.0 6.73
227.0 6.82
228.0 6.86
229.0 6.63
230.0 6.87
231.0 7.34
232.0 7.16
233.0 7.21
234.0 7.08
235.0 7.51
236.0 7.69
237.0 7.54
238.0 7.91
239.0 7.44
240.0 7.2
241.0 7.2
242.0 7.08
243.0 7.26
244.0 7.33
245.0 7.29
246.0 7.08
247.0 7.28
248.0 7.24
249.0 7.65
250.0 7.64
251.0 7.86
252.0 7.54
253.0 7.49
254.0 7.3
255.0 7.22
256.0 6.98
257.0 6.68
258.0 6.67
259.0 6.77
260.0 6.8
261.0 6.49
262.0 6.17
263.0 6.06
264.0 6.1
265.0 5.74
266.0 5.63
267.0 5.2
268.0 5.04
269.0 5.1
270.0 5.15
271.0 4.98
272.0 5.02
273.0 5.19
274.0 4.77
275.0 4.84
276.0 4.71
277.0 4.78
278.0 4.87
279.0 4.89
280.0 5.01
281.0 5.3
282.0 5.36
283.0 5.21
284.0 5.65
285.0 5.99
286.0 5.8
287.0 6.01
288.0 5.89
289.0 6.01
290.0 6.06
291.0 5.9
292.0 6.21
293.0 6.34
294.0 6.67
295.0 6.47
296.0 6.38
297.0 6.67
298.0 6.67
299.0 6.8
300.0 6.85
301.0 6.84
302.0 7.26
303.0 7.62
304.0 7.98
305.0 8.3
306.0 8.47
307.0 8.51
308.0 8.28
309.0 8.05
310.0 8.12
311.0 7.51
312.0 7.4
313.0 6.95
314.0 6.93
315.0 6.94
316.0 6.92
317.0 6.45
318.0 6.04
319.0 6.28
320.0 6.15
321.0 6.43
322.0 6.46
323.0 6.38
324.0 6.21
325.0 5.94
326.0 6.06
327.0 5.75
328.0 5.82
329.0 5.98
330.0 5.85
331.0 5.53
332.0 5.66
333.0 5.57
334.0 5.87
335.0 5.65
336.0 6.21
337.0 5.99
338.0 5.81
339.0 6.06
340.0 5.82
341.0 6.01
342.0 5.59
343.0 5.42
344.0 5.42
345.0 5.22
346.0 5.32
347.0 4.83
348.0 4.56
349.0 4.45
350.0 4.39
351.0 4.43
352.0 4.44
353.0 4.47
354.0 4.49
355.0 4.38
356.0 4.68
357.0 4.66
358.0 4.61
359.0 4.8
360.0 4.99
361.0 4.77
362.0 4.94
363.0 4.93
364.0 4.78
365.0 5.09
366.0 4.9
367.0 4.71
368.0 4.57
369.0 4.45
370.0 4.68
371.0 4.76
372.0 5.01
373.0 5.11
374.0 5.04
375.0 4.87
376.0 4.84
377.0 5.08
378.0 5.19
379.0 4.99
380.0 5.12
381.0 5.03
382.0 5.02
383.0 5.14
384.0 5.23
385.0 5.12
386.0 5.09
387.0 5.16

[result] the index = 2.8 keV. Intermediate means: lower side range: 6.1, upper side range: 6.78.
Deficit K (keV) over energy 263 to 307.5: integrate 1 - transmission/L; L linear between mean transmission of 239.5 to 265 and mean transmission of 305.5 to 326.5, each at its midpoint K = 6.3 keV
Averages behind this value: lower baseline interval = 7.03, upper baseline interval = 6.98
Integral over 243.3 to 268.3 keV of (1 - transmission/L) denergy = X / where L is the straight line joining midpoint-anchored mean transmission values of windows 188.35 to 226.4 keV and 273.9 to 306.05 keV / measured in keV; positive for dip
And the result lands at -2.4 keV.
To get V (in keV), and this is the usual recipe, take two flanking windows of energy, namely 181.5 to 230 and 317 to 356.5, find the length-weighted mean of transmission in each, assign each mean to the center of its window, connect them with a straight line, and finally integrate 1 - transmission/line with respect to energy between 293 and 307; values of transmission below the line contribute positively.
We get -3.6 keV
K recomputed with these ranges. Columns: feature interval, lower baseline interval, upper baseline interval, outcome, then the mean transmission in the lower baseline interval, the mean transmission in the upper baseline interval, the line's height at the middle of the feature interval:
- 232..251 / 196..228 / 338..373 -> -3.8 keV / 6.46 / 4.92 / 6.14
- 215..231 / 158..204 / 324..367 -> -4.9 keV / 5.12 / 5.25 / 5.15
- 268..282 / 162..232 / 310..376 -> 1.6 keV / 5.75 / 5.5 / 5.61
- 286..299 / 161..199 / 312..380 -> -2.5 keV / 5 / 5.41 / 5.28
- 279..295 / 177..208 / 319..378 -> -1.2 keV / 5.65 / 5.26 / 5.42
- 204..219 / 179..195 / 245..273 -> -1.8 keV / 5.32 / 6.47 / 5.71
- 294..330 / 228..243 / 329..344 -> -4.4 keV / 7.26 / 5.78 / 6.14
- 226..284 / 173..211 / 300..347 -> -4.2 keV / 5.6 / 6.49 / 6.02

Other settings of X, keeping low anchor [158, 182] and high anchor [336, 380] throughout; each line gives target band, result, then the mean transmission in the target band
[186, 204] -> -4.5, 5.82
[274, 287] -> -1.1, 5.22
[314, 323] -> -2.9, 6.48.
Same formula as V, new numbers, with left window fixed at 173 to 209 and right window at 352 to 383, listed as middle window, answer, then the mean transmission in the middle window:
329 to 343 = -2.4 keV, 5.81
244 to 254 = -4.0 keV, 7.44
